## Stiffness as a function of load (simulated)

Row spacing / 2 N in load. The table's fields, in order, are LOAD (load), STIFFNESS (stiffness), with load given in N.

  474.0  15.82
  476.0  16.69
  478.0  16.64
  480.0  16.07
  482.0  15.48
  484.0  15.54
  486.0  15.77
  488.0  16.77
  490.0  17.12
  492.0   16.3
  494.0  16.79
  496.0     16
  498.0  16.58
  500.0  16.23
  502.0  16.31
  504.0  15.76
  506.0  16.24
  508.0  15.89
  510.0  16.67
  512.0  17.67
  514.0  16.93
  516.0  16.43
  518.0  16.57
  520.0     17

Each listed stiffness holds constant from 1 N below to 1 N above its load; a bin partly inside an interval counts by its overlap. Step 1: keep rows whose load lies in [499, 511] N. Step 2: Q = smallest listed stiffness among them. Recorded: 15.76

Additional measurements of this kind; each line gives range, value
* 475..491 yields 15.48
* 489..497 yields 16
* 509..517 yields 16.43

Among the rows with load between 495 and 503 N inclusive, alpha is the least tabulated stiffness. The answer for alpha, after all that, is 16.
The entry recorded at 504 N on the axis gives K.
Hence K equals 15.76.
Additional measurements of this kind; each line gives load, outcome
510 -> 16.67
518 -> 16.57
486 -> 15.77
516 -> 16.43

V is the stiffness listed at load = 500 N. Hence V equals 16.23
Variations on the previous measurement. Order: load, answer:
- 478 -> 16.64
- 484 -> 15.54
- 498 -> 16.58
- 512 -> 17.67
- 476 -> 16.69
